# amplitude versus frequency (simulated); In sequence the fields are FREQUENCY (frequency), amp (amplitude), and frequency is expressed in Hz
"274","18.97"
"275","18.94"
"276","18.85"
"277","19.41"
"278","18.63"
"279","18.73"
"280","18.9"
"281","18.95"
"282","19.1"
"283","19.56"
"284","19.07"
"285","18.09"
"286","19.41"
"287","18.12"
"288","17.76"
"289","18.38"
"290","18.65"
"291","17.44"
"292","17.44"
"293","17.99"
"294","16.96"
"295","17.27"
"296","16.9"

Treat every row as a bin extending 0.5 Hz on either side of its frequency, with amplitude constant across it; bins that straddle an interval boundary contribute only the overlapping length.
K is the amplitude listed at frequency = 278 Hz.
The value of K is 18.63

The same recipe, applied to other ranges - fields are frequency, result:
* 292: 17.44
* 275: 18.94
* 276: 18.85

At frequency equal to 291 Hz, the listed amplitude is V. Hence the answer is 17.44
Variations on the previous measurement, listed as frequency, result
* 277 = 19.41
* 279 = 18.73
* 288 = 17.76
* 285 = 18.09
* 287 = 18.12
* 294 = 16.96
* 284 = 19.07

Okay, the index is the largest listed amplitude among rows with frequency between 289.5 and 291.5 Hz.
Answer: 18.65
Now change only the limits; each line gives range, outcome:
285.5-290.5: 19.41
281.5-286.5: 19.56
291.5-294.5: 17.99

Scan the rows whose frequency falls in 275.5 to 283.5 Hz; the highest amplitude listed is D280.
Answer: 19.56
